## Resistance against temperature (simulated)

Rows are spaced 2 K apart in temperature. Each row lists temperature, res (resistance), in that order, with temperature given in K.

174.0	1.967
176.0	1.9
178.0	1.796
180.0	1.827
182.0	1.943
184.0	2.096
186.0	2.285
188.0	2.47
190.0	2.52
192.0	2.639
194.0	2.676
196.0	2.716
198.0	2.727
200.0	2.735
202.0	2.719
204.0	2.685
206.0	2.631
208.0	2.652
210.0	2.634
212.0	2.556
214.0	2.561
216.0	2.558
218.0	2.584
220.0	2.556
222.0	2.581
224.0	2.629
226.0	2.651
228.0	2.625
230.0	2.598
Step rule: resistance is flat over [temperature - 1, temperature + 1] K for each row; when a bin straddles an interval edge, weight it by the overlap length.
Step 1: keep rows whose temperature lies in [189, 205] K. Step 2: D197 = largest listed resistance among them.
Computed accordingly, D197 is 2.735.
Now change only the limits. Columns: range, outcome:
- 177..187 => 2.285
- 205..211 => 2.652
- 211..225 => 2.629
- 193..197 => 2.716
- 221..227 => 2.651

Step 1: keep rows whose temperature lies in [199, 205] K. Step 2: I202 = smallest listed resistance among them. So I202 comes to 2.685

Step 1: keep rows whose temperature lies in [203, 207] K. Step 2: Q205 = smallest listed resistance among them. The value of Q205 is 2.631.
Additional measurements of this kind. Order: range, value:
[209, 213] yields 2.556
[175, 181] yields 1.796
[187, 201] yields 2.47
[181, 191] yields 1.943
